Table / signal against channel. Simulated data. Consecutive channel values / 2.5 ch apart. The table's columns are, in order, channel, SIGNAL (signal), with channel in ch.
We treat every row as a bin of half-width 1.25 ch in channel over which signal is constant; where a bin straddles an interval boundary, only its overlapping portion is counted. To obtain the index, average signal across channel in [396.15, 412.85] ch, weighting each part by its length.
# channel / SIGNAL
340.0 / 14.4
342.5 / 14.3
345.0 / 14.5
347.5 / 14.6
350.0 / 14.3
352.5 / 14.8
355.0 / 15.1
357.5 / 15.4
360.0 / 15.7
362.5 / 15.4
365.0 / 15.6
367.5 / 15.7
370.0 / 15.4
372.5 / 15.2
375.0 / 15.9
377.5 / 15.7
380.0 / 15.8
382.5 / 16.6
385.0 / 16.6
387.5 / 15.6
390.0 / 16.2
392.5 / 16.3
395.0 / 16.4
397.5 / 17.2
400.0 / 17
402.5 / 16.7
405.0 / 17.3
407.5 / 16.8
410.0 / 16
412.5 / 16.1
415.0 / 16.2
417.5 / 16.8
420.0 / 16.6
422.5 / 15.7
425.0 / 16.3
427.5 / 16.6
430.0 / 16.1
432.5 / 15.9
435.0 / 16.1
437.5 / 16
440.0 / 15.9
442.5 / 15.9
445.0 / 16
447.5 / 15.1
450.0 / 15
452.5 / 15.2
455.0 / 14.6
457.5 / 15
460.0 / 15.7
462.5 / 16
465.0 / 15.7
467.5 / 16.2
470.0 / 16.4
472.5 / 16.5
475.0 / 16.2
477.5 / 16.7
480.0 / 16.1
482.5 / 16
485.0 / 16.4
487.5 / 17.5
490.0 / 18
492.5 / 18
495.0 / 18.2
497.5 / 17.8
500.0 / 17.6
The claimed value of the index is 16.8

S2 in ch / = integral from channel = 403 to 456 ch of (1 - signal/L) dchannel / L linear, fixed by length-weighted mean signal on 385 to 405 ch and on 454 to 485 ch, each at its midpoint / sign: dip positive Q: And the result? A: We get 0.81 ch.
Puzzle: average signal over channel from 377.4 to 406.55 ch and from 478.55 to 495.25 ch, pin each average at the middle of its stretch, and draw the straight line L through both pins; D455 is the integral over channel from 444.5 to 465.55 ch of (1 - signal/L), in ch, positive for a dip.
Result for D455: 1.9 ch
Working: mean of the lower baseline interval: 16.5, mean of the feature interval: 15.3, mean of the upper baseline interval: 17.1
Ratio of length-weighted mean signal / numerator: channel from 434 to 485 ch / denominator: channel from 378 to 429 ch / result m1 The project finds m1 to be 1.0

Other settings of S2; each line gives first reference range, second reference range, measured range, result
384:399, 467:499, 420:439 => 0.6 ch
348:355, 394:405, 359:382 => -0.1 ch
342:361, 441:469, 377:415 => -3.3 ch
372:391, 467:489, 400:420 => -0.6 ch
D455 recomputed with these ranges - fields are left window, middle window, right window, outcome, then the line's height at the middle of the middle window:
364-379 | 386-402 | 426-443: -0.71 ch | 15.8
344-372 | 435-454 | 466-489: 0.57 ch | 16.1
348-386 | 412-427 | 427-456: -0.64 ch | 15.6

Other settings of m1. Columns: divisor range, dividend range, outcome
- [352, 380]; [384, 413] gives 1.07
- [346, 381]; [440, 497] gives 1.06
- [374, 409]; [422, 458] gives 0.96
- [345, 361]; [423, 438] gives 1.08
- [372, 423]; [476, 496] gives 1.05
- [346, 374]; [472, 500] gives 1.12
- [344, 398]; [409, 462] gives 1.01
